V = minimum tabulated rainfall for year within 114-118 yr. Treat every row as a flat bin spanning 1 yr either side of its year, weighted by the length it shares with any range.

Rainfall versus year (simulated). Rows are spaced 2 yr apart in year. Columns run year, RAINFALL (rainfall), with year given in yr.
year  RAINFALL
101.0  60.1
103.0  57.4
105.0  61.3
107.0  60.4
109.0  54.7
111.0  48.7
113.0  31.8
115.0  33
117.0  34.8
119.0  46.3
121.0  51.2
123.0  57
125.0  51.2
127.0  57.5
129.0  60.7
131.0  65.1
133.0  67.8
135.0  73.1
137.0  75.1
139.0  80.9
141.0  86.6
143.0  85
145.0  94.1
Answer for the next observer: 33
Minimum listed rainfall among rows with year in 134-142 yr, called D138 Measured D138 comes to 73.1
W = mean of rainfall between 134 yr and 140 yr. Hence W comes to 76.4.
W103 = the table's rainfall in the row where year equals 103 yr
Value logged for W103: 57.4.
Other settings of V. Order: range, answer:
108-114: 31.8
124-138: 51.2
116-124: 34.8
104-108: 60.4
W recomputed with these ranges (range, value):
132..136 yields 70.4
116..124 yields 47.3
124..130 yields 56.5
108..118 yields 40.6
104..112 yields 56.3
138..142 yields 83.8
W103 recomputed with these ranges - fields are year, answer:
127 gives 57.5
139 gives 80.9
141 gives 86.6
